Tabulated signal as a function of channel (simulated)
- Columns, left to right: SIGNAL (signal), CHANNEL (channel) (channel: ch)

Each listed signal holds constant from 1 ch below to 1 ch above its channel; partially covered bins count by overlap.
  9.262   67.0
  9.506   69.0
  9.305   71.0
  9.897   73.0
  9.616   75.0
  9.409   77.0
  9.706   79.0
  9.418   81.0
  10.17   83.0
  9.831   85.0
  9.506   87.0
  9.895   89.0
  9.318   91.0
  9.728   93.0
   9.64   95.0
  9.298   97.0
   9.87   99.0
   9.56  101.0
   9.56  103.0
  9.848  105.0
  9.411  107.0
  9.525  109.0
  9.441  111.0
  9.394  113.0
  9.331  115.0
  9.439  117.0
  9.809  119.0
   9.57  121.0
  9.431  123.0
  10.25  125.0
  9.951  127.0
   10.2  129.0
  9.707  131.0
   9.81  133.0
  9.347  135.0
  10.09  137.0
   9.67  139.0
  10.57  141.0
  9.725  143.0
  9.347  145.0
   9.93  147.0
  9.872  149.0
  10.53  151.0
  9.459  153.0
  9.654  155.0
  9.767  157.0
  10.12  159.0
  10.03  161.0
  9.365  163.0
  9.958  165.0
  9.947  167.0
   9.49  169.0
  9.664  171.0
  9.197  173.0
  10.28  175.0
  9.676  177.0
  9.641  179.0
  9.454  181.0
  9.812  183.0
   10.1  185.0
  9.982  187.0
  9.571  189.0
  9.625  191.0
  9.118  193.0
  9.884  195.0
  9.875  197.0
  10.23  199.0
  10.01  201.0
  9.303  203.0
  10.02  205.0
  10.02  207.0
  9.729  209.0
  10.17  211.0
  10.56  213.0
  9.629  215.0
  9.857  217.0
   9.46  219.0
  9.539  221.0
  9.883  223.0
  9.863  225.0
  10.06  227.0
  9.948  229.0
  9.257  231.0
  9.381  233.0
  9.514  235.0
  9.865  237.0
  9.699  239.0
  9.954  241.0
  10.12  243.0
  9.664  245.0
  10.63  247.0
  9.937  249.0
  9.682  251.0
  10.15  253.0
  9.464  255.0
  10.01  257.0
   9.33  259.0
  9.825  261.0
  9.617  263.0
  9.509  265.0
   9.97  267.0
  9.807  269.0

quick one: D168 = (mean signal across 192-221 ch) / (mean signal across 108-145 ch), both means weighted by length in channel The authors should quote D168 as 1.0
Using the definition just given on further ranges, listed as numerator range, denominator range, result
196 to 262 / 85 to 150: 1.02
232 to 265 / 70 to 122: 1.02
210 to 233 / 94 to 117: 1.03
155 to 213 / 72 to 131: 1.01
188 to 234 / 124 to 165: 0.99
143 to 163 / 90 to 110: 1.03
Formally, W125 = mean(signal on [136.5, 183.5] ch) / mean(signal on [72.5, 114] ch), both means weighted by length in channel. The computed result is 1.02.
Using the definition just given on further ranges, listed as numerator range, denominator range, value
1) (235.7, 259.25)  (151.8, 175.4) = 1.02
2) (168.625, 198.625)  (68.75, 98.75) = 1.01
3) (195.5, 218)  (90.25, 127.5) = 1.04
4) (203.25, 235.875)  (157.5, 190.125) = 1.00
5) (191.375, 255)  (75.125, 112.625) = 1.02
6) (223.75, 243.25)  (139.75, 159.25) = 0.99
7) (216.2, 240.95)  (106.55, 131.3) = 1.00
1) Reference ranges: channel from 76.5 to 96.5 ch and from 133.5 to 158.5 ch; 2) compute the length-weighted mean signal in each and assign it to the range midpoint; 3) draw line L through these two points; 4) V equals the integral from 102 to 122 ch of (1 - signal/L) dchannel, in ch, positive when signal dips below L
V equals 0.4 ch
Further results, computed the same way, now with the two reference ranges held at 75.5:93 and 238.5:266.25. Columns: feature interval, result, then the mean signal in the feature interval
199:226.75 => -0.2 ch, 9.87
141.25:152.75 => -0.2 ch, 9.9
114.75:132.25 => -0.1 ch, 9.76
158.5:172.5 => 0.0 ch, 9.76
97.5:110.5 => 0.1 ch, 9.61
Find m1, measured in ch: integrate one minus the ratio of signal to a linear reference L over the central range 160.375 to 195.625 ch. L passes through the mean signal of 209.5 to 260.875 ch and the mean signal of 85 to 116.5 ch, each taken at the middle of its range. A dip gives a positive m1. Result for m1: 0.0 ch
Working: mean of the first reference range 9.56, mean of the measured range 9.71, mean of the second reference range 9.82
